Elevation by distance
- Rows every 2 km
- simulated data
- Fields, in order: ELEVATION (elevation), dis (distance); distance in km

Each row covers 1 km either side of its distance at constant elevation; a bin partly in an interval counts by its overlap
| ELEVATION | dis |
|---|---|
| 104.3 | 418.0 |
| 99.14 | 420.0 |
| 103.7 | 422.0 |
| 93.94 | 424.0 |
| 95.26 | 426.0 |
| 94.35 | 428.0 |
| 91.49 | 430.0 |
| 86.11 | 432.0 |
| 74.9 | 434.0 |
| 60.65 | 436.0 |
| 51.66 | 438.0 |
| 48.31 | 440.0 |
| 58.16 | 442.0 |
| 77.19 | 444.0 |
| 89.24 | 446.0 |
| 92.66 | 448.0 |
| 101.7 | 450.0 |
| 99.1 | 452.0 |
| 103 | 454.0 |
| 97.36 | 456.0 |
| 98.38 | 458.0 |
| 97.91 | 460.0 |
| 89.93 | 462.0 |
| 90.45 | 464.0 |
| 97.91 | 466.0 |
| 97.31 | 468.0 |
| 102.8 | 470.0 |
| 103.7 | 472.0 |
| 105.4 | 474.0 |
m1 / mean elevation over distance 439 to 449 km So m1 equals 73.1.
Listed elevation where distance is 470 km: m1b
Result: 102.8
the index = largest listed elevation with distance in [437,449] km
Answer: 92.66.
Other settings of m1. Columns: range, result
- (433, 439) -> 62.4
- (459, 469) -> 94.7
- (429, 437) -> 78.3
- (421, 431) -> 95.7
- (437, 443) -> 52.7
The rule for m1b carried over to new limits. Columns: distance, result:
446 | 89.24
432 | 86.11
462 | 89.93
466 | 97.91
